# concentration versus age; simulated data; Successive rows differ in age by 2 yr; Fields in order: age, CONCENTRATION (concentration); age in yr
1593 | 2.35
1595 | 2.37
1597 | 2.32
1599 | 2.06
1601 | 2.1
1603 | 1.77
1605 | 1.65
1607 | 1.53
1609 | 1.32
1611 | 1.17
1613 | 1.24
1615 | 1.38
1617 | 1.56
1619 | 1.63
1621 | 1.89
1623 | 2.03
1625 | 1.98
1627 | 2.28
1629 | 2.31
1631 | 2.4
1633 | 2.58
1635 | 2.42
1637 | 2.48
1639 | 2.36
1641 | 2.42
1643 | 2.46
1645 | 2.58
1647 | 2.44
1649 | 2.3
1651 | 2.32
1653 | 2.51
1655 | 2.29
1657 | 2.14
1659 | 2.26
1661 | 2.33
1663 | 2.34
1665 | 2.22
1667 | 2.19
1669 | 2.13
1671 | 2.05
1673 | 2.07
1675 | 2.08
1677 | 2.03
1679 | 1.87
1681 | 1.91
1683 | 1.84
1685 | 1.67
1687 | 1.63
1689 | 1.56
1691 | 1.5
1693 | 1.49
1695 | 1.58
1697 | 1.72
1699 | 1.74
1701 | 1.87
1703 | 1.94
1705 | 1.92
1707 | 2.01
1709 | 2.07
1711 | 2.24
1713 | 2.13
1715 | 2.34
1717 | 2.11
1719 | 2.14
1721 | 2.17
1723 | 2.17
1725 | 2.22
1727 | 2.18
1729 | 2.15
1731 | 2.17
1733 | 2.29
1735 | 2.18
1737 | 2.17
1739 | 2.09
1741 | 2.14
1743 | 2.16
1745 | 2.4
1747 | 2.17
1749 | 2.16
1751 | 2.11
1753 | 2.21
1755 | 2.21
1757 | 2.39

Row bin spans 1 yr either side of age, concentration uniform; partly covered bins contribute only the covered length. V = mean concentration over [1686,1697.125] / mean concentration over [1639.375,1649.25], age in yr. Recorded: 0.64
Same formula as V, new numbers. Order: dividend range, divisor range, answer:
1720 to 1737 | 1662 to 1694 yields 1.15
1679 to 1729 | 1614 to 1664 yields 0.86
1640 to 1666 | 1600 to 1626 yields 1.44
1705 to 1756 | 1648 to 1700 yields 1.09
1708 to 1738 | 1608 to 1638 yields 1.14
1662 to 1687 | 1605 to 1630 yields 1.19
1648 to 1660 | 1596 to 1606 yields 1.16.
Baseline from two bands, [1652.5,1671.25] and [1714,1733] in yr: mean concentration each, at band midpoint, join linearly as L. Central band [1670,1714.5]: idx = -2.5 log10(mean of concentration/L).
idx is 0.19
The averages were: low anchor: 2.25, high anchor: 2.19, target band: 1.87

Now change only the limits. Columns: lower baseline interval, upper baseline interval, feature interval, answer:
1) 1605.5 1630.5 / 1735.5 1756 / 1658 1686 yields -0.09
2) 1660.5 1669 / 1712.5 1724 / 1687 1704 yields 0.30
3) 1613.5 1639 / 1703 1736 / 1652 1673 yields -0.07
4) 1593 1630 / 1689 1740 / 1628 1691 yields -0.15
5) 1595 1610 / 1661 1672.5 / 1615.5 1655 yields -0.11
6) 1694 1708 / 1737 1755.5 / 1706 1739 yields -0.09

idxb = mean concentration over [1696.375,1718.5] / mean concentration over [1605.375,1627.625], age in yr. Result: 1.24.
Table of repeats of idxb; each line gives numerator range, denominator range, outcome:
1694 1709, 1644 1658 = 0.78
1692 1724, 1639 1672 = 0.86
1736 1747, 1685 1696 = 1.40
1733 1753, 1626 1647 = 0.90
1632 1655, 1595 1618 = 1.45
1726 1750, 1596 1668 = 1.05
